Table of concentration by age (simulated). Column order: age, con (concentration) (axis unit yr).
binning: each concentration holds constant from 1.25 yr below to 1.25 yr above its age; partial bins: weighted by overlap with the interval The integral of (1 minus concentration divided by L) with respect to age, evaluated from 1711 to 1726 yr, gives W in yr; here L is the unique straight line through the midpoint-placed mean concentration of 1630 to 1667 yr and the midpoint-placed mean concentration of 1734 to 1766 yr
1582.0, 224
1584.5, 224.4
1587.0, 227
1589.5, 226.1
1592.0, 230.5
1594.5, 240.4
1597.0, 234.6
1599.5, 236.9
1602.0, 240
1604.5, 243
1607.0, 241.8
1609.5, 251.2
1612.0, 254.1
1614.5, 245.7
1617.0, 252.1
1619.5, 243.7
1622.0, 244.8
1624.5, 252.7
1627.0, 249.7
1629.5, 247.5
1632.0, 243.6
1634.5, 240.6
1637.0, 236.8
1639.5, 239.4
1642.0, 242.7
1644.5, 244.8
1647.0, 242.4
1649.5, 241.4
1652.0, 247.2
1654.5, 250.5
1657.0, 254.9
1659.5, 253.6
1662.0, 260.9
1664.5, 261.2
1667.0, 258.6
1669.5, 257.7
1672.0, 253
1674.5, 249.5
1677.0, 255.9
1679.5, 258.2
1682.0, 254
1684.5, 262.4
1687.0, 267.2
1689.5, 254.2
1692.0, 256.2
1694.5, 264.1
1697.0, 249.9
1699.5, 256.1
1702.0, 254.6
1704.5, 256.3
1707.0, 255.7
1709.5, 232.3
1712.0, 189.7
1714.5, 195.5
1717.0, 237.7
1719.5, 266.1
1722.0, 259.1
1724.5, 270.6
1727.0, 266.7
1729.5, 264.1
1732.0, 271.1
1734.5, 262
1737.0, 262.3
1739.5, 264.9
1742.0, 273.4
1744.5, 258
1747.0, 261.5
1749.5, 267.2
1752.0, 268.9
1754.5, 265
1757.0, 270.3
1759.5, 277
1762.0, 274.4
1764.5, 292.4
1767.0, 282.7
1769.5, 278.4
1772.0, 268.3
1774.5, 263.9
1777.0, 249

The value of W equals 1.4 yr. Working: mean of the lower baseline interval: 248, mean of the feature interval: 238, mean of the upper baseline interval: 269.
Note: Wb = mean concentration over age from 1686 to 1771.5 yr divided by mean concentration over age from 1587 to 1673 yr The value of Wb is 1.06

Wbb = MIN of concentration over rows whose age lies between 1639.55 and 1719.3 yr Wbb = 189.7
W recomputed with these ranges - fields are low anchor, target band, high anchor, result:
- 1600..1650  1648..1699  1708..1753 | -1.33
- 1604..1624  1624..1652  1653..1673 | 0.89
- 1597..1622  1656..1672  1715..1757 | -0.32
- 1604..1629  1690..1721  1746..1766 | 2.38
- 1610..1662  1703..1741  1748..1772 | 2.25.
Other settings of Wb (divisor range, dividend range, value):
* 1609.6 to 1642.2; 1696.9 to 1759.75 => 1.04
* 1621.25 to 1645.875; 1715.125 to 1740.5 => 1.07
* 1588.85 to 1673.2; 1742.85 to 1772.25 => 1.11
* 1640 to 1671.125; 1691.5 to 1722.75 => 0.97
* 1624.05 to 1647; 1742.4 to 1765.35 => 1.11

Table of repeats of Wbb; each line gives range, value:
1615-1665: 236.8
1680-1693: 254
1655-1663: 253.6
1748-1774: 265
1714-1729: 195.5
